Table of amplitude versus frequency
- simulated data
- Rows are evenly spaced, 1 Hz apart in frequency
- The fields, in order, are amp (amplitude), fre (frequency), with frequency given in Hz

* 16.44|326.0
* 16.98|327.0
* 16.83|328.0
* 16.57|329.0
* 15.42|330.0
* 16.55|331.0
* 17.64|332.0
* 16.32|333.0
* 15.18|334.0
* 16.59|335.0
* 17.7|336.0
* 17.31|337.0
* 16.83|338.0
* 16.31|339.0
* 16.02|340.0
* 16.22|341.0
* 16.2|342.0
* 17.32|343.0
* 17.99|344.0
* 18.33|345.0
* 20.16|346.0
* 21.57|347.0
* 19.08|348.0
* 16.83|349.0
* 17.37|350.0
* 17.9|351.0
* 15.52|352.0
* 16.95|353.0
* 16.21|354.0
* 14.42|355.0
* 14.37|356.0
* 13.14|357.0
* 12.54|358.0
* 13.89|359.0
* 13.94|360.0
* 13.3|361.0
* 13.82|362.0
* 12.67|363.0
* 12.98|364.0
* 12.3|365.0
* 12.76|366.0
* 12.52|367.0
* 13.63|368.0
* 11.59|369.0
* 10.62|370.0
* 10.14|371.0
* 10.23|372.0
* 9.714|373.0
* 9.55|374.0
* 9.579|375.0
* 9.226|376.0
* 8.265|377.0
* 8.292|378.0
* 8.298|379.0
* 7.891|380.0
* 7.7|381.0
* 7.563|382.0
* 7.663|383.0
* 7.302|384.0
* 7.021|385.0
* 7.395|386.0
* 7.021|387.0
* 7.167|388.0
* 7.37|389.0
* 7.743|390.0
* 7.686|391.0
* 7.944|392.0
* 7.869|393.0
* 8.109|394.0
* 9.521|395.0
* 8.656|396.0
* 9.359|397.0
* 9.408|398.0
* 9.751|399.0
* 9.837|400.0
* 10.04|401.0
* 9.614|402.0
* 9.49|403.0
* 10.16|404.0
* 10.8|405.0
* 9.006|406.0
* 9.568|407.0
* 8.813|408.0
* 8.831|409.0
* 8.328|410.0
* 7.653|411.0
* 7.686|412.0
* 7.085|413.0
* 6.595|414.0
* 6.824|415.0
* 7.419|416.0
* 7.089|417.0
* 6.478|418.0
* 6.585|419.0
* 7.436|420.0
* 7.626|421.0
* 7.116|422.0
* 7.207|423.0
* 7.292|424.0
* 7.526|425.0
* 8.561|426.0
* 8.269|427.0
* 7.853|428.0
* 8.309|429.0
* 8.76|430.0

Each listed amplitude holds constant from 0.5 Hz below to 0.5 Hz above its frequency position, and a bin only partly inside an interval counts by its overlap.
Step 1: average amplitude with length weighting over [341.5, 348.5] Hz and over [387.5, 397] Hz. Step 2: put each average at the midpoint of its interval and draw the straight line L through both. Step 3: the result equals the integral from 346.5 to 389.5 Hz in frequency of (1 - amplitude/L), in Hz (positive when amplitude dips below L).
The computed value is 6.2 Hz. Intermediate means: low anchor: 18.7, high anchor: 8.08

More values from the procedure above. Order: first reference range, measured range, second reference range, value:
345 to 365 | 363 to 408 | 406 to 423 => 8.00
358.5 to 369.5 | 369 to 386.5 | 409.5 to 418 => 4.26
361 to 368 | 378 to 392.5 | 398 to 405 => 4.69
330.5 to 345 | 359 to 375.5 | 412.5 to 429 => 1.93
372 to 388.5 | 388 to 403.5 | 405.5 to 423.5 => -1.68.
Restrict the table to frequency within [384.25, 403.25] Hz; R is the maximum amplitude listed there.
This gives 10.04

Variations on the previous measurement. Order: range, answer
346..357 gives 21.57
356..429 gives 14.37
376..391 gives 9.226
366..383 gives 13.63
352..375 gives 16.95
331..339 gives 17.7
